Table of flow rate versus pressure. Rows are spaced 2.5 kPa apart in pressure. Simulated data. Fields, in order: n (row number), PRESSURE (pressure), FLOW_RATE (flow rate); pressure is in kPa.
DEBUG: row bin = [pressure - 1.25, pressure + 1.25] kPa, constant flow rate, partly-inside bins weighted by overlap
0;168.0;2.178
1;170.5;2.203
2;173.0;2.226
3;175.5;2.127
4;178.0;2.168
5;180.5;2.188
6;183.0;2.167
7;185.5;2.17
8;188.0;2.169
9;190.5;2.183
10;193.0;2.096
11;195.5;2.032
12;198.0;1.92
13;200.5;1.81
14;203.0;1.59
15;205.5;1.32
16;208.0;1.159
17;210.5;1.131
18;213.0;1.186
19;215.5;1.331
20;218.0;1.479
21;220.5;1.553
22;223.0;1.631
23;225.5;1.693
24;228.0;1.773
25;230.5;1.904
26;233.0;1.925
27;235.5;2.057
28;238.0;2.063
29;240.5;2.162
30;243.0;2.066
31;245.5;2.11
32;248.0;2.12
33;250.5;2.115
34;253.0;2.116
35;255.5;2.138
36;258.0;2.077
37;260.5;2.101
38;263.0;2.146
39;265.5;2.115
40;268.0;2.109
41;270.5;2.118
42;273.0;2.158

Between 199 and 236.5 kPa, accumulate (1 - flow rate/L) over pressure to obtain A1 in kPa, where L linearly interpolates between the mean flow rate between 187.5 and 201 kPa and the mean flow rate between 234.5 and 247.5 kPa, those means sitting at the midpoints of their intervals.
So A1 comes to 9.06 kPa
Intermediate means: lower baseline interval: 2.04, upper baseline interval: 2.09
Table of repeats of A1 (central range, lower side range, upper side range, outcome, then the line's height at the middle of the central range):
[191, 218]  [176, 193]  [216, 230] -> 4.7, 1.89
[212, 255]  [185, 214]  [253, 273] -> 2.1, 1.93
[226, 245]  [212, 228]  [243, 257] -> -1.7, 1.82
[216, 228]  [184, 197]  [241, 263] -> 3.0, 2.12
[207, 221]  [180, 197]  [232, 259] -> 5.4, 2.12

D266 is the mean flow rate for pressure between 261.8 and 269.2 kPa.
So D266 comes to 2.12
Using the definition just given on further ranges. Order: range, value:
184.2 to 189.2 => 2.17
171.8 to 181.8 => 2.18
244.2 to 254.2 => 2.11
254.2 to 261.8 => 2.11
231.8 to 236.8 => 1.99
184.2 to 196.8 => 2.13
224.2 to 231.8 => 1.79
